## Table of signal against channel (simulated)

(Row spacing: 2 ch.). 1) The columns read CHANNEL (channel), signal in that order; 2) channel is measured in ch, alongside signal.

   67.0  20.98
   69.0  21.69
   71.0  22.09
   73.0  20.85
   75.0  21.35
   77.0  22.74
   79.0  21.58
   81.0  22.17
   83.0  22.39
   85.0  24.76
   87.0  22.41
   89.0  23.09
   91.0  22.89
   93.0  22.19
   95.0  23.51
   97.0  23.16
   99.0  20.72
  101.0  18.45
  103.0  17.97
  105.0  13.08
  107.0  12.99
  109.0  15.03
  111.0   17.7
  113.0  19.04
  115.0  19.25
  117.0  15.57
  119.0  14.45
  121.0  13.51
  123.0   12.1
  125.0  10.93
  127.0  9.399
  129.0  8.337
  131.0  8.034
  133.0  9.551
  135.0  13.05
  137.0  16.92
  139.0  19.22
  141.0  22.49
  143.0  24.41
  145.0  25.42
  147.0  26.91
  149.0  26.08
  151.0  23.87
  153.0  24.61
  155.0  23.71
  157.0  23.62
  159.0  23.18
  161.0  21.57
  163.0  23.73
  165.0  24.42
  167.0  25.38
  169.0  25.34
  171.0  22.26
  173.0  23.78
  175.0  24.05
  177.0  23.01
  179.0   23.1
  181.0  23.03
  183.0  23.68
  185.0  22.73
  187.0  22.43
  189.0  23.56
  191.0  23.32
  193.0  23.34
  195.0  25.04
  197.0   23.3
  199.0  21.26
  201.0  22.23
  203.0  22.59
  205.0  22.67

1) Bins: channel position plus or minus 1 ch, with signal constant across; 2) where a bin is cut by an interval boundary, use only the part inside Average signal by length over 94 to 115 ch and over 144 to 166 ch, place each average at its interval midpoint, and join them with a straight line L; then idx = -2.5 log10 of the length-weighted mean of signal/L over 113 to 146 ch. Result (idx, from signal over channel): 0.36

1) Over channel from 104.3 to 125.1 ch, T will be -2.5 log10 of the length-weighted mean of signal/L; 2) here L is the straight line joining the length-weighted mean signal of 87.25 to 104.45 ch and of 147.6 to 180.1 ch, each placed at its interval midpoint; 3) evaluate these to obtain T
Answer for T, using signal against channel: 0.41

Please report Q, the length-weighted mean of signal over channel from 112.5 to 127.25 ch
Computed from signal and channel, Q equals 14.4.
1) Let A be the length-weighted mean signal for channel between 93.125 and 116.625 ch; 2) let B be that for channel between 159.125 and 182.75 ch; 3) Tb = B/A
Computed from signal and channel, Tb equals 1.29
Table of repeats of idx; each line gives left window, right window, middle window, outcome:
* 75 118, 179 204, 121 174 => 0.10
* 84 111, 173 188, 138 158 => -0.10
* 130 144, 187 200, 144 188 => -0.21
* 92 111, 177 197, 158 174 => -0.07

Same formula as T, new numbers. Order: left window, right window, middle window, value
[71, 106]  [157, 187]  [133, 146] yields 0.17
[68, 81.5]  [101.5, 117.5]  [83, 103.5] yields -0.16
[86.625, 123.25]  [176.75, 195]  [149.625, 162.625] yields -0.10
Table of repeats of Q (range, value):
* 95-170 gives 18.8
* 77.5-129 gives 18.2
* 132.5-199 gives 22.8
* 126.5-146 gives 15.8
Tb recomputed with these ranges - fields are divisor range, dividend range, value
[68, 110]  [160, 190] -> 1.13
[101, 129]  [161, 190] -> 1.61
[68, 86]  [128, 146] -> 0.74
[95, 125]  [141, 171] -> 1.46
